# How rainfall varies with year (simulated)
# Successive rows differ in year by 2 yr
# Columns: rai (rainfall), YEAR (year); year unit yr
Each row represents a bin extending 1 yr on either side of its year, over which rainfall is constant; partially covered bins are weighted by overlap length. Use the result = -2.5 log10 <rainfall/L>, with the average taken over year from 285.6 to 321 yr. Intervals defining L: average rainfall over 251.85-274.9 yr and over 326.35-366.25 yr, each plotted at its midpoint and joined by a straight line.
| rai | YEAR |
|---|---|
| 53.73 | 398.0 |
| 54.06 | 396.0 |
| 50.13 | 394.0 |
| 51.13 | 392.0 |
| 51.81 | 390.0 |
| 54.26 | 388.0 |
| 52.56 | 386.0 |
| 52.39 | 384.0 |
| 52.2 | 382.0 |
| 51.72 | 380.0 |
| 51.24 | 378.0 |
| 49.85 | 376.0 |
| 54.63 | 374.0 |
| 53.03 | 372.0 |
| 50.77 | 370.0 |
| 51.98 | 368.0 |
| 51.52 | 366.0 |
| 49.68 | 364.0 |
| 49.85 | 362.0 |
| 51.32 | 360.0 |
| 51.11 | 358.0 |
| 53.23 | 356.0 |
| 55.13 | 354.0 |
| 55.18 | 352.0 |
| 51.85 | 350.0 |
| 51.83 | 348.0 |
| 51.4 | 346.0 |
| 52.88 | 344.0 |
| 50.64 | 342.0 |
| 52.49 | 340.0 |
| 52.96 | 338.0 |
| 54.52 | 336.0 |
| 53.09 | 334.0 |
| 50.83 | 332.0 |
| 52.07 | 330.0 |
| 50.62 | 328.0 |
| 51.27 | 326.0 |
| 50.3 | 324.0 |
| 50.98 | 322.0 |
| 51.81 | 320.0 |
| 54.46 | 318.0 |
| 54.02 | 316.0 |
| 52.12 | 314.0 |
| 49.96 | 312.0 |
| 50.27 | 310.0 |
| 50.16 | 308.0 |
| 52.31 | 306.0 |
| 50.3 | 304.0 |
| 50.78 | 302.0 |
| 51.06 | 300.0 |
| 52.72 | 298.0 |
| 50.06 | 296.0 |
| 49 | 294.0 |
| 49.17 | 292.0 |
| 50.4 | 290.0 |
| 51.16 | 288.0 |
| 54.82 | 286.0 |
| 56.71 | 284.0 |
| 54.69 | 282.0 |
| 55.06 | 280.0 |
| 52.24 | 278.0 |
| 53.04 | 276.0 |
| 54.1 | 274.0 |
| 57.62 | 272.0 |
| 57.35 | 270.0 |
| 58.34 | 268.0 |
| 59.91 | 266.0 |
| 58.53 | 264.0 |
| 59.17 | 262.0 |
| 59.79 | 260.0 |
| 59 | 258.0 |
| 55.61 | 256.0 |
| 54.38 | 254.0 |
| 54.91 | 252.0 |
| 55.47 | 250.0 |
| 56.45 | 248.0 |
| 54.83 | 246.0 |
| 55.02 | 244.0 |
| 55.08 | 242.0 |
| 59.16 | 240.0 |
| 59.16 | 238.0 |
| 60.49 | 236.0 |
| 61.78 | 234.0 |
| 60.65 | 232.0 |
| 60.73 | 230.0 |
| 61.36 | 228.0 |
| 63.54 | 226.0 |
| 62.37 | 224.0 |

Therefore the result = 0.07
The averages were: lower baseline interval 57.5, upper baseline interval 52.1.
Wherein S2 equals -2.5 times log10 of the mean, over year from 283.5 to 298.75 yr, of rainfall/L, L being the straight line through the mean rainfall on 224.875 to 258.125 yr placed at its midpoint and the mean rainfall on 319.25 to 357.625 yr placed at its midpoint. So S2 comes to 0.07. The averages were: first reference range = 58.1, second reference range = 52.3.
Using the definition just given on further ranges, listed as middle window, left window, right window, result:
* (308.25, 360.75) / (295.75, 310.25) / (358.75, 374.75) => -0.02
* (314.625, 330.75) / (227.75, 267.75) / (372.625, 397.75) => 0.06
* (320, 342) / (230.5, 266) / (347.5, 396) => 0.04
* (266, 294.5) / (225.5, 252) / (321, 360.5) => 0.04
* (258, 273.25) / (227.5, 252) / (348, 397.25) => -0.03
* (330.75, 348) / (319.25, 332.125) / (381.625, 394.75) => -0.02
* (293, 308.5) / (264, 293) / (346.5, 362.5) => 0.07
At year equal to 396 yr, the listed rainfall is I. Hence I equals 54.06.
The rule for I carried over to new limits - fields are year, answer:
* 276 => 53.04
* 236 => 60.49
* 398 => 53.73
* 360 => 51.32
